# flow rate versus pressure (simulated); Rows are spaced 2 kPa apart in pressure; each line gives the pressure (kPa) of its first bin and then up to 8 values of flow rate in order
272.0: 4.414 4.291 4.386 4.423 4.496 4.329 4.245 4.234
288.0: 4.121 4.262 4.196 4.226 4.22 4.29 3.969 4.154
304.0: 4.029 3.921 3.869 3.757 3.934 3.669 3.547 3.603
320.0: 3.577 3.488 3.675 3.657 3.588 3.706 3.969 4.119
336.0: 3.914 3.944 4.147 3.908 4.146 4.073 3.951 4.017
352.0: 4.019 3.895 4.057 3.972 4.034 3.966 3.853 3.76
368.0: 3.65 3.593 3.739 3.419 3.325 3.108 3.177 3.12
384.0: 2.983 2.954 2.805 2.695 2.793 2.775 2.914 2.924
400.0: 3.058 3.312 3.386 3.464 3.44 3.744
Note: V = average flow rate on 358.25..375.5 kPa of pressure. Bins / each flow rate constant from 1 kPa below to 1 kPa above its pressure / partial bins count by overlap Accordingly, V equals 3.75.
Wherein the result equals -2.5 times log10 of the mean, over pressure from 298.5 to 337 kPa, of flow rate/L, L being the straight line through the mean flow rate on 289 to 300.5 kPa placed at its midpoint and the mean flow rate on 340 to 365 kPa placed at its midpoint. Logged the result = 0.09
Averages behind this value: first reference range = 4.2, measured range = 3.8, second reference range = 4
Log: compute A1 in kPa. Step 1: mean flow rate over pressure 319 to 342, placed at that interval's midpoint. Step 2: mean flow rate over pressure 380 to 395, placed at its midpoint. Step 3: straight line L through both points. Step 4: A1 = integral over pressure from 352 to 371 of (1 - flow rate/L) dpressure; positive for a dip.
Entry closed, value -3.2 kPa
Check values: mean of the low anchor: 3.8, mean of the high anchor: 2.9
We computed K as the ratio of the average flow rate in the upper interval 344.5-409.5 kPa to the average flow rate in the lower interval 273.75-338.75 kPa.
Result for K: 0.87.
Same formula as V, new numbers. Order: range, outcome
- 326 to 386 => 3.75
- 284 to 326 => 3.94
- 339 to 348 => 4.06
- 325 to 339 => 3.84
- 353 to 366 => 3.95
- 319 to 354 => 3.88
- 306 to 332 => 3.69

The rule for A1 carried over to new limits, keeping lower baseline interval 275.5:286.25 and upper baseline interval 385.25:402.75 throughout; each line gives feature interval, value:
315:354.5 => -2.06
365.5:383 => -1.43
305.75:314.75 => 0.35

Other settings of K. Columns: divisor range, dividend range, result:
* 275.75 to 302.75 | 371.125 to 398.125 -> 0.72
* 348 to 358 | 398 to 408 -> 0.82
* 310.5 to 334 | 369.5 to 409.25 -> 0.85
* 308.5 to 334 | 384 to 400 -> 0.77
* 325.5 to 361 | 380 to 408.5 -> 0.77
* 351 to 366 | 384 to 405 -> 0.75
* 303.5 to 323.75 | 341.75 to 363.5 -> 1.07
